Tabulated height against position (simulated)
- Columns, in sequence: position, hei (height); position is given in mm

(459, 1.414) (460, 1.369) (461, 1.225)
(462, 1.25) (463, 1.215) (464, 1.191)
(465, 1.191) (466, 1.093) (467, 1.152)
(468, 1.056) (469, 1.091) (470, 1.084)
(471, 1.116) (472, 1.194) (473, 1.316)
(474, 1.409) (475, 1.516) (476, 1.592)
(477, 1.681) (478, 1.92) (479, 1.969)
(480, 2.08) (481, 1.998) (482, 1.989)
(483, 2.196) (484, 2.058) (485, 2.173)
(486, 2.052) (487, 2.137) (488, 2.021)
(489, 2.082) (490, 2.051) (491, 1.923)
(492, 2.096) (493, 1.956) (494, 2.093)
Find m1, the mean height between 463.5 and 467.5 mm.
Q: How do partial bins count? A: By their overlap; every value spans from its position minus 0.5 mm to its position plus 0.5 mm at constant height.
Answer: 1.16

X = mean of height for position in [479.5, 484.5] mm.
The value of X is 2.06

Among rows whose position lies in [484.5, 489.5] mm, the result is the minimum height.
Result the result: 2.021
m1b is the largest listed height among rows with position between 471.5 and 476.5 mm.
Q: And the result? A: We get 1.592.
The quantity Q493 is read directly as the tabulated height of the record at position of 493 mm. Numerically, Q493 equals 1.956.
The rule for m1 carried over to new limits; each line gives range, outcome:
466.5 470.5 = 1.1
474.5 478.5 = 1.68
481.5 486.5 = 2.09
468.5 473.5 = 1.16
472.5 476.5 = 1.46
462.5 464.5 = 1.2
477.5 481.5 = 1.99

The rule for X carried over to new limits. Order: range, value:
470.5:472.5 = 1.16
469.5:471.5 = 1.1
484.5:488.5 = 2.1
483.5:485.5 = 2.12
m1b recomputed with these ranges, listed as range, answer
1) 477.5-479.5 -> 1.969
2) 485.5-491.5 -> 2.137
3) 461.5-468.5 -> 1.25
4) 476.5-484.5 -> 2.196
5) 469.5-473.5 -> 1.316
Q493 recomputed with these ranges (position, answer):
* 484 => 2.058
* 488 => 2.021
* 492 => 2.096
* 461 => 1.225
